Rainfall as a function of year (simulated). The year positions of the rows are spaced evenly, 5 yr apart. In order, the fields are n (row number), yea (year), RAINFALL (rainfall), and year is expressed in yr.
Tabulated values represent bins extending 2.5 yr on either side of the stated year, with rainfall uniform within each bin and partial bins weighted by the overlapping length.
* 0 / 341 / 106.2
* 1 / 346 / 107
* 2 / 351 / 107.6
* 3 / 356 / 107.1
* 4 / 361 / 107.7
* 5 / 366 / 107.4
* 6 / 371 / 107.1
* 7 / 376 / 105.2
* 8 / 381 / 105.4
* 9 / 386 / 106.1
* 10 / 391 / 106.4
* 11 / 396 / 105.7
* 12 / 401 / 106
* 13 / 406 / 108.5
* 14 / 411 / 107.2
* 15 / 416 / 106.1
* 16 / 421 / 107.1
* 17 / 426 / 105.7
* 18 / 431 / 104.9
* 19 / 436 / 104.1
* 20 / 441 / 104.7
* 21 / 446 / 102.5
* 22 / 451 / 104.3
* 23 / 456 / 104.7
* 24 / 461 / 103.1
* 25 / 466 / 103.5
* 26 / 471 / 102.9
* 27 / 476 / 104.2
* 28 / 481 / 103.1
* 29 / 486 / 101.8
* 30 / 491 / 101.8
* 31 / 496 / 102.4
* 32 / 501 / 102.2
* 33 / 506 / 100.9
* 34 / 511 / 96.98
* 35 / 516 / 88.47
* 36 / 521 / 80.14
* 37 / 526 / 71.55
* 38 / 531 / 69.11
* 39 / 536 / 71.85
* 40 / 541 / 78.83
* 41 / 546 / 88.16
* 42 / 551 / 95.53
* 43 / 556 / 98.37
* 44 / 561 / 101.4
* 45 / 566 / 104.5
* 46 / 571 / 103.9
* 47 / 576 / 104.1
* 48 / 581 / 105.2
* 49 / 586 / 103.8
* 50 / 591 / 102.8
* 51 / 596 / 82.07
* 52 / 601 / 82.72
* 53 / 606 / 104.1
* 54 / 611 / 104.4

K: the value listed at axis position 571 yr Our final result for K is 103.9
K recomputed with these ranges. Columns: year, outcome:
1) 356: 107.1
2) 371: 107.1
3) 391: 106.4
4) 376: 105.2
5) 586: 103.8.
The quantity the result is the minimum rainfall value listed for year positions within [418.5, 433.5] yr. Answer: 104.9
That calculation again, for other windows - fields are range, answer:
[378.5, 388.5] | 105.4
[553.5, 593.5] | 98.37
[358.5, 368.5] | 107.4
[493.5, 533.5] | 69.11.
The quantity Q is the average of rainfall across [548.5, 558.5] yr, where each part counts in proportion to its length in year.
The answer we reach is 97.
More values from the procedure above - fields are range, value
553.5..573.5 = 102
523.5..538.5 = 70.8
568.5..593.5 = 104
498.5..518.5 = 97.1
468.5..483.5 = 103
